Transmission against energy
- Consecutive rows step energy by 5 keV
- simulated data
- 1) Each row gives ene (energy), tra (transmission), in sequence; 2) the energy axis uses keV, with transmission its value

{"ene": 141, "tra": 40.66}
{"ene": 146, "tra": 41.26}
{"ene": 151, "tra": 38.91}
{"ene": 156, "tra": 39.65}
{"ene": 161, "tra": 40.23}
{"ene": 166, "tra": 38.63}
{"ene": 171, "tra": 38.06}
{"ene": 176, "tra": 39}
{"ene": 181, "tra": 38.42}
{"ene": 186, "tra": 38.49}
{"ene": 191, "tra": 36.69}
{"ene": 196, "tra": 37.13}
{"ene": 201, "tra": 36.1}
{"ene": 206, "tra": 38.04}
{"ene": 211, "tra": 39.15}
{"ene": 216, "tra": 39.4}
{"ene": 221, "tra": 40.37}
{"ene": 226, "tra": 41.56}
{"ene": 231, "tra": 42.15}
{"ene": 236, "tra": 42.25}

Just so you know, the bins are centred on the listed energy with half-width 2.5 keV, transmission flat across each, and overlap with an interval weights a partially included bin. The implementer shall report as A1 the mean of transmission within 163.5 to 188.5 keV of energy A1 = 38.5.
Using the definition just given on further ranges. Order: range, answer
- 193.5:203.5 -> 36.6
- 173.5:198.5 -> 37.9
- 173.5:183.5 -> 38.7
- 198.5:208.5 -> 37.1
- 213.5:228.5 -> 40.4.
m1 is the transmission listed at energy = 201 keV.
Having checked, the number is 36.1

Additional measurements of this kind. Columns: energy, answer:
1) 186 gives 38.49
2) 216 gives 39.4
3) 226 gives 41.56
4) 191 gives 36.69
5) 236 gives 42.25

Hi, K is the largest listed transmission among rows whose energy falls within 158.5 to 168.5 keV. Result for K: 40.23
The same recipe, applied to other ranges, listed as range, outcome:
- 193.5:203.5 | 37.13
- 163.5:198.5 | 39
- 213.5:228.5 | 41.56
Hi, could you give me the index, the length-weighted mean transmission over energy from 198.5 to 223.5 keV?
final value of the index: 38.6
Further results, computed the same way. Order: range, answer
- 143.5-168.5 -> 39.7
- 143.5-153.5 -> 40.1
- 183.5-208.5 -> 37.3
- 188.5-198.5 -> 36.9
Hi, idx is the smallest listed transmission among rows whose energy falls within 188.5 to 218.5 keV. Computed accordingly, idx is 36.1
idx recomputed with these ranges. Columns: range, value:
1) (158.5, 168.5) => 38.63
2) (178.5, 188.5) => 38.42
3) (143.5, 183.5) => 38.06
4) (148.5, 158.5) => 38.91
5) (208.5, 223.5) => 39.15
